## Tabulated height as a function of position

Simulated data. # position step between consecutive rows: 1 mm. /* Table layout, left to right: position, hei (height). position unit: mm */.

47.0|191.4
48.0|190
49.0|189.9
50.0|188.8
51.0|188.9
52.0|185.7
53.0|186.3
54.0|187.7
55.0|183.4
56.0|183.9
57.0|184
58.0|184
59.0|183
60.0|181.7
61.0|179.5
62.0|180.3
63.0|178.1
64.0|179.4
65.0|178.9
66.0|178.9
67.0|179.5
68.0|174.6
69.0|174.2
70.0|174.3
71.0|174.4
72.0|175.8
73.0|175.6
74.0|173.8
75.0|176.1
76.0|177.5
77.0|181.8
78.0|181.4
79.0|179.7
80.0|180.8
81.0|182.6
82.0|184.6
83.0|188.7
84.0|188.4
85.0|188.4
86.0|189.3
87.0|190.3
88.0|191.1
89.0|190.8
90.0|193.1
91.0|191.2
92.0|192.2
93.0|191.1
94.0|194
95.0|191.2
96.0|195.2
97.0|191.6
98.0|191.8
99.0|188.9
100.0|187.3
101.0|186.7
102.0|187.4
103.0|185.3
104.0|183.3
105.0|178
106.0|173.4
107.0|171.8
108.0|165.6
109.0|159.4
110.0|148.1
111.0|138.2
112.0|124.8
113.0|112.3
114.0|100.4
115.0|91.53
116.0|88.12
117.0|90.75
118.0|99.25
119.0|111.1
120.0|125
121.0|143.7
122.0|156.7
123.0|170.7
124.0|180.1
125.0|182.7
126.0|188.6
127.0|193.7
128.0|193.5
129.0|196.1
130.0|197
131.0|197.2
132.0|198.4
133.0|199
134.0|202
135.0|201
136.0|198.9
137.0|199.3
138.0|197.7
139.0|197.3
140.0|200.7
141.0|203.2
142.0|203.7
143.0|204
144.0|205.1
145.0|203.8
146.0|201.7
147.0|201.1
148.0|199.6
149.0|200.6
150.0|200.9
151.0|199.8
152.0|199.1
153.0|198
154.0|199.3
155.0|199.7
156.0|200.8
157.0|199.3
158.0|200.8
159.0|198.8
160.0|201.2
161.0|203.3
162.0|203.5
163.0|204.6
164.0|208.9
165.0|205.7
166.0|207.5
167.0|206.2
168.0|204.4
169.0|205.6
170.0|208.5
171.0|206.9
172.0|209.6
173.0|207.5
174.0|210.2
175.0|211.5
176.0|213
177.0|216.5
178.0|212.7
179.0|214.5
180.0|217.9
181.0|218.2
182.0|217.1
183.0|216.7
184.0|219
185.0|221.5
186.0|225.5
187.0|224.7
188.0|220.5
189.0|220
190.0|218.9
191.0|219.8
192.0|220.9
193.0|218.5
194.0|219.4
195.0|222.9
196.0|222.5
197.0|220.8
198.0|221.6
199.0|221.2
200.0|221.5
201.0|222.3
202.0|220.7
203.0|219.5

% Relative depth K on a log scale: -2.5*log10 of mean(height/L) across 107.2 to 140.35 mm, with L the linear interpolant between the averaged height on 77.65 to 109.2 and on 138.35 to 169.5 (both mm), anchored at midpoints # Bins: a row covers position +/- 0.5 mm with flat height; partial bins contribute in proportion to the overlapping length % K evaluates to 0.20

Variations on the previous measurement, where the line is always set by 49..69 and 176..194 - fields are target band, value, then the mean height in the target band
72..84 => 0.04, 180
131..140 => 0.03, 199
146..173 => 0.04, 203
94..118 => 0.24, 157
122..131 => 0.09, 187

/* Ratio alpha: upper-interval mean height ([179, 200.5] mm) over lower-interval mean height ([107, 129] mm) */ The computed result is 1.5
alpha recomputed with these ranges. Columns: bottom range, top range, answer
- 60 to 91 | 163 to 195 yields 1.18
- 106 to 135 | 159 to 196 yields 1.37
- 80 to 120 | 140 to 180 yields 1.23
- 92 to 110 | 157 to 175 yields 1.12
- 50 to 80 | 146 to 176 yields 1.13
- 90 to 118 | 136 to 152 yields 1.24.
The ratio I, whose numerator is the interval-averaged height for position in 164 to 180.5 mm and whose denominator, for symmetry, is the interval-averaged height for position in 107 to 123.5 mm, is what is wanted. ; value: 1.64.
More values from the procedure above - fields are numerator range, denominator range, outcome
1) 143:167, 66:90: 1.11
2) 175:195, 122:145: 1.12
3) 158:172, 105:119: 1.59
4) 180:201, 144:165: 1.09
